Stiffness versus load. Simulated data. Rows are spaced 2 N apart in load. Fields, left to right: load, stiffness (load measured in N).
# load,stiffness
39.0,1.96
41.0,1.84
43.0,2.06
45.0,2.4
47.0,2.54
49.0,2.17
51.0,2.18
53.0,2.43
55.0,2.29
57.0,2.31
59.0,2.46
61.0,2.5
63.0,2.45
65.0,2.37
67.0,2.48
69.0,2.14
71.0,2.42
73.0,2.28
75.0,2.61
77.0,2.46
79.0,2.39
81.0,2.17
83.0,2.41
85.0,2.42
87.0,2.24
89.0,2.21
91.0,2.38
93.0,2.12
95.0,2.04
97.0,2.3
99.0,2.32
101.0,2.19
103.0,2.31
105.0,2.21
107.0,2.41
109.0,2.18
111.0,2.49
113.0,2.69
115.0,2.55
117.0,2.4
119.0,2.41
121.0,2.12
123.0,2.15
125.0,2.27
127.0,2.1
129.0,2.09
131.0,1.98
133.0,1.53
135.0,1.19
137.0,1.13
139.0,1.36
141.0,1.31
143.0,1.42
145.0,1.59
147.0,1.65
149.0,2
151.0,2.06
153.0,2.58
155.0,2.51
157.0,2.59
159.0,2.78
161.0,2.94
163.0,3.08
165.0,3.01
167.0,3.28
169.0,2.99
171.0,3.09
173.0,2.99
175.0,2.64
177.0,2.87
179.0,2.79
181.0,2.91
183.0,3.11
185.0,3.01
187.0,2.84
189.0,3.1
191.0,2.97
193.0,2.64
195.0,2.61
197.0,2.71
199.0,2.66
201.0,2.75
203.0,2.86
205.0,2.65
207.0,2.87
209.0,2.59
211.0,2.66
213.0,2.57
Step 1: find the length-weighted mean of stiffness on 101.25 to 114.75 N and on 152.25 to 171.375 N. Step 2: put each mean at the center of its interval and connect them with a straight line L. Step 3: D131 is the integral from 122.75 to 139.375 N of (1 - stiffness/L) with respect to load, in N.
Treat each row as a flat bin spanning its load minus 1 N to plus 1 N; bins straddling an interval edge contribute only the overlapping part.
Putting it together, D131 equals 5.4 N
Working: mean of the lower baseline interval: 2.38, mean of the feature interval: 1.75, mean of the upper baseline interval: 2.88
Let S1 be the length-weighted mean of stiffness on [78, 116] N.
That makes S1 2.32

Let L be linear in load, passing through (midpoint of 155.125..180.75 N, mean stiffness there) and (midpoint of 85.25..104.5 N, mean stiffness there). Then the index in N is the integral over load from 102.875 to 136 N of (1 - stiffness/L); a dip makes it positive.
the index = 3.7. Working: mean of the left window 2.24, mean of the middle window 2.18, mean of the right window 2.91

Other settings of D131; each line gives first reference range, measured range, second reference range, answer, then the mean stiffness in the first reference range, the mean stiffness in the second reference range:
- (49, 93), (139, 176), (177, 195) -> 4.4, 2.35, 2.9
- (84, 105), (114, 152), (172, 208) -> 9.4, 2.25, 2.83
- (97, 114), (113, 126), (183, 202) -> 0.4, 2.35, 2.83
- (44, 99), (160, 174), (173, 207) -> -1.7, 2.34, 2.83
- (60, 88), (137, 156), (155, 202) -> 6.5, 2.38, 2.88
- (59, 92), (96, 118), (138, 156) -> -2.4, 2.37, 1.83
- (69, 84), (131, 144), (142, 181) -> 5.9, 2.37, 2.58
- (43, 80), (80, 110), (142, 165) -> 1.2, 2.37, 2.32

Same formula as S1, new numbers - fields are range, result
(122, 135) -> 1.96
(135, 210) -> 2.55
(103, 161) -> 2.08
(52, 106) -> 2.33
